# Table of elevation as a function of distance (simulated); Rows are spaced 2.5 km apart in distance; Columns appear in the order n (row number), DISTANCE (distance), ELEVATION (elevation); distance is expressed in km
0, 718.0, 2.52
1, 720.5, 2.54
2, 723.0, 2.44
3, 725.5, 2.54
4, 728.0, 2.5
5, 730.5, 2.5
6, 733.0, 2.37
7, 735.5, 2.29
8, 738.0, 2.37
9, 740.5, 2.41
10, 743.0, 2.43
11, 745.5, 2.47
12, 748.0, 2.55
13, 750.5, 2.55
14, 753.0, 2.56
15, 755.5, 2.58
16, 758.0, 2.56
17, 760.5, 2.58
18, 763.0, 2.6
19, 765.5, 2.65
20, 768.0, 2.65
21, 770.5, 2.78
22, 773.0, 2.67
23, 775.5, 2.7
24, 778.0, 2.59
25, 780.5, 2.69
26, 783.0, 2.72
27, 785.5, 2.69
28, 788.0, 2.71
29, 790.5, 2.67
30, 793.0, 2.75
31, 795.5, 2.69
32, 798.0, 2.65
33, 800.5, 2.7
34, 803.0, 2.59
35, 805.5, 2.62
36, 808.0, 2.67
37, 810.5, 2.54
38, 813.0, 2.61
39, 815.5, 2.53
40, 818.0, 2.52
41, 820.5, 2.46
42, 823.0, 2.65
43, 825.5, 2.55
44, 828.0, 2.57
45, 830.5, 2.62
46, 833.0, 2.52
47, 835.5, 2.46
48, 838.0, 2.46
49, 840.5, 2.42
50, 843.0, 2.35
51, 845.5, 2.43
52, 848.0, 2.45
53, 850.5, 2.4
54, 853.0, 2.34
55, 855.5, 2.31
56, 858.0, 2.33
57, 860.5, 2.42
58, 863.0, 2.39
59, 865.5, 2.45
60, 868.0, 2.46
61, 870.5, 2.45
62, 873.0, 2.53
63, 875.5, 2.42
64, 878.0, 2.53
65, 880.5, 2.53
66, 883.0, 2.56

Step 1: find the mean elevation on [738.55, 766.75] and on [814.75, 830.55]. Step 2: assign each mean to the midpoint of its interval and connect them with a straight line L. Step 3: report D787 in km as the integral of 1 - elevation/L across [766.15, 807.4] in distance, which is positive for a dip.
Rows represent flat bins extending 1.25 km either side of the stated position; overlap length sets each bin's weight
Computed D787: -2.2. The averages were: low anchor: 2.54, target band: 2.68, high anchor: 2.55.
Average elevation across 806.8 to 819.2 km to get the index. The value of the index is 2.57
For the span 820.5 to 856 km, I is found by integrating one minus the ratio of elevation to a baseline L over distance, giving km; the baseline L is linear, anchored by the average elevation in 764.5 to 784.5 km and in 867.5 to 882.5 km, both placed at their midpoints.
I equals 1.3 km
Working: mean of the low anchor 2.68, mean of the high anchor 2.49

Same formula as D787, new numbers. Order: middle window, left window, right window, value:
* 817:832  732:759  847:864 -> -1.0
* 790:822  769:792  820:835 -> 0.1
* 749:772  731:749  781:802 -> -0.8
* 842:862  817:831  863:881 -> 1.0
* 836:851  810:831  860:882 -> 0.6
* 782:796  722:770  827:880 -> -1.3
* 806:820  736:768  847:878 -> -0.6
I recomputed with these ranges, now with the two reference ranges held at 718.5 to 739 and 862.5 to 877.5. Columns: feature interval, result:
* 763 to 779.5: -1.5 km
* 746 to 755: -0.4 km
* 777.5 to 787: -0.9 km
